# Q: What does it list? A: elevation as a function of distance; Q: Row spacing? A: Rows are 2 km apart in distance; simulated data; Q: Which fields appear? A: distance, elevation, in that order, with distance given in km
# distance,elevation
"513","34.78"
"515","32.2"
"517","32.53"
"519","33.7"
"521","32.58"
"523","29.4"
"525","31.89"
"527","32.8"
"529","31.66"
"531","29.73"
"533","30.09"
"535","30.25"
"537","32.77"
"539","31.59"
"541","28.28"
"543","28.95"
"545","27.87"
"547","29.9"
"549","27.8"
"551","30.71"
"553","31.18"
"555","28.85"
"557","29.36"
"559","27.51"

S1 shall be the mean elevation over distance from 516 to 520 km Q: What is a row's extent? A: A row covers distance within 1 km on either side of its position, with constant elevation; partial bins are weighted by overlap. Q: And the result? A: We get 33.1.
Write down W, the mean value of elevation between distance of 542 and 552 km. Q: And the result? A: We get 29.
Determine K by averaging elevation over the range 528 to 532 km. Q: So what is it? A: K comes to 30.7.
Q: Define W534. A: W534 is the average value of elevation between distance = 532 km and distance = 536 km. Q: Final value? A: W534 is 30.2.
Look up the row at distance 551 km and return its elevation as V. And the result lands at 30.71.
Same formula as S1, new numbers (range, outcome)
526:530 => 32.2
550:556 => 30.2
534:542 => 30.7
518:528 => 32.1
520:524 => 31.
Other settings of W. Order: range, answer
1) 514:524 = 32.1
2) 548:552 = 29.3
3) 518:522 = 33.1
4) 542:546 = 28.4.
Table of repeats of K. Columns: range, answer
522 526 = 30.6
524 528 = 32.3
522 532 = 31.1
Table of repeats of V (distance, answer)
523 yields 29.4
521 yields 32.58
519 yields 33.7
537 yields 32.77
